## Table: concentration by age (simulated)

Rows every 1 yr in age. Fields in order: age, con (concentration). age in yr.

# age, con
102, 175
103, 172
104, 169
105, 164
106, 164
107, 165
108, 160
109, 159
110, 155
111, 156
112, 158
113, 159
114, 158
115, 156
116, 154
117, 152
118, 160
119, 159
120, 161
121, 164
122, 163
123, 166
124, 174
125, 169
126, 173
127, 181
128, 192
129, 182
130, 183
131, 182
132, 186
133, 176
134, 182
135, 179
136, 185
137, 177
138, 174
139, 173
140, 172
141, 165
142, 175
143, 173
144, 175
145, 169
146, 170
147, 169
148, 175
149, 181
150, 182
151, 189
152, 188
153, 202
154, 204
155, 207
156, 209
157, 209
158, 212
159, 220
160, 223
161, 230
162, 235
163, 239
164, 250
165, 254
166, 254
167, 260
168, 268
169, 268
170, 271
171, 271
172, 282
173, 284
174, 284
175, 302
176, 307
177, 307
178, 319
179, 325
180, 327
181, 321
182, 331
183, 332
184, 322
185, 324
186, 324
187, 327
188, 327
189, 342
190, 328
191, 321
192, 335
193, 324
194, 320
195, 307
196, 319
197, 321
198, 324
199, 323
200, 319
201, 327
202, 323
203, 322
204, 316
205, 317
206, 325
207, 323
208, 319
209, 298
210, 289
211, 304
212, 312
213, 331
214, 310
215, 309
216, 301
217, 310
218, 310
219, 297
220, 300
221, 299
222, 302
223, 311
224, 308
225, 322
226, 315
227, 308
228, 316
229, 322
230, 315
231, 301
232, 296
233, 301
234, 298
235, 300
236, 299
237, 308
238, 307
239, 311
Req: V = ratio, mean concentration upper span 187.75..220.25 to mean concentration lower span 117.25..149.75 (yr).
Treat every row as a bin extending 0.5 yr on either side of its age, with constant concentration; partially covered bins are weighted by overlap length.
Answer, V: 1.8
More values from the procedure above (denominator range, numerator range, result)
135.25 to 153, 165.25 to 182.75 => 1.66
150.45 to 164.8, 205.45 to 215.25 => 1.44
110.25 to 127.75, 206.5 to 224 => 1.89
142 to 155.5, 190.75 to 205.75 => 1.75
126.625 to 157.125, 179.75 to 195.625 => 1.78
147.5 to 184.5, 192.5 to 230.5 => 1.23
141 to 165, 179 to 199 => 1.63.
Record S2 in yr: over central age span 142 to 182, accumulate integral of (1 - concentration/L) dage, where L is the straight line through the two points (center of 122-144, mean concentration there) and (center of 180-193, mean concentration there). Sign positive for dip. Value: 3.4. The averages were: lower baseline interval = 177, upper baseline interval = 328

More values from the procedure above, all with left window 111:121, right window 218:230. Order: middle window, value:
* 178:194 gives -4.4 yr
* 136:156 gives 1.9 yr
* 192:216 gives -3.1 yr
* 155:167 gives -0.5 yr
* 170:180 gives -2.4 yr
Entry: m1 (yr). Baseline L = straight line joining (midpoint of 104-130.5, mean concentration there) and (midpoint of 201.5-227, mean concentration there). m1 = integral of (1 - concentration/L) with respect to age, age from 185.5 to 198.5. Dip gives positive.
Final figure -2.2 yr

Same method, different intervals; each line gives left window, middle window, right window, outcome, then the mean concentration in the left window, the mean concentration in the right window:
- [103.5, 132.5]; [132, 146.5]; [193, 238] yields 1.7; 166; 311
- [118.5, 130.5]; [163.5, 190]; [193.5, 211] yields -2.9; 172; 317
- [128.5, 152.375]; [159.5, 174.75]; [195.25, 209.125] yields -1.2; 178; 320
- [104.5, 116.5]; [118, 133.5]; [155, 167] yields 0.6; 159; 231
